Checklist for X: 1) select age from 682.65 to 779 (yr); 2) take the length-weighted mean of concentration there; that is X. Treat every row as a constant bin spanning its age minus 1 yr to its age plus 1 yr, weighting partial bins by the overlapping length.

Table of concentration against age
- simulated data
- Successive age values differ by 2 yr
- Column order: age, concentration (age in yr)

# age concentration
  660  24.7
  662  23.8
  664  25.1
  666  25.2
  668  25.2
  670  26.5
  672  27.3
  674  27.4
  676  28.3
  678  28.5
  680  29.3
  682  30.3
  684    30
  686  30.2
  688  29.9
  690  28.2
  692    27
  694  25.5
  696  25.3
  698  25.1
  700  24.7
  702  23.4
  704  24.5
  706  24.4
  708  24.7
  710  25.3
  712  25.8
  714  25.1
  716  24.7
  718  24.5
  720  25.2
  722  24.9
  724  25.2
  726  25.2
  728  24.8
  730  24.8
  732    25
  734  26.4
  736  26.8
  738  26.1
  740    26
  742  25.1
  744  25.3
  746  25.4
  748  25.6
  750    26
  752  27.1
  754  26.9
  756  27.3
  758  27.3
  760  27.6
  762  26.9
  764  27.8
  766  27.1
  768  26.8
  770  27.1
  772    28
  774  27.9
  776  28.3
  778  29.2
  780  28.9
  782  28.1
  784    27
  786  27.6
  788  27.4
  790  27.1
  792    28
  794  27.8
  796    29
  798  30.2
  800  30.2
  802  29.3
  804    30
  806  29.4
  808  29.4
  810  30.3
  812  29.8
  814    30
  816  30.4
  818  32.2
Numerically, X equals 26.3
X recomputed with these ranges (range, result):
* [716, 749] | 25.4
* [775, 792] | 28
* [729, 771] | 26.4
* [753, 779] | 27.6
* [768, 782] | 28.1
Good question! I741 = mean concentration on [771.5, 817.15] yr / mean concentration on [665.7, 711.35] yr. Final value 1.08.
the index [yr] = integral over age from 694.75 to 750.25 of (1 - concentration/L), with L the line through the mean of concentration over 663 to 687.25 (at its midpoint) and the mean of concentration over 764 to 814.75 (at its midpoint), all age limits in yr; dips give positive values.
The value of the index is 5.8 yr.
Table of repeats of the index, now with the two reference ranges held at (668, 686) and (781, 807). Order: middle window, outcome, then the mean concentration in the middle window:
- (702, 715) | 1.63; 24.8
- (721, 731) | 1.22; 25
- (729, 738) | 0.84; 25.8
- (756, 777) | 0.76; 27.5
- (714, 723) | 1.13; 24.9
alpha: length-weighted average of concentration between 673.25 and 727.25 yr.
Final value 26.4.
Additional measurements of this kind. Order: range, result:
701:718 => 24.7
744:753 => 25.9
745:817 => 28.1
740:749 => 25.4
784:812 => 28.9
